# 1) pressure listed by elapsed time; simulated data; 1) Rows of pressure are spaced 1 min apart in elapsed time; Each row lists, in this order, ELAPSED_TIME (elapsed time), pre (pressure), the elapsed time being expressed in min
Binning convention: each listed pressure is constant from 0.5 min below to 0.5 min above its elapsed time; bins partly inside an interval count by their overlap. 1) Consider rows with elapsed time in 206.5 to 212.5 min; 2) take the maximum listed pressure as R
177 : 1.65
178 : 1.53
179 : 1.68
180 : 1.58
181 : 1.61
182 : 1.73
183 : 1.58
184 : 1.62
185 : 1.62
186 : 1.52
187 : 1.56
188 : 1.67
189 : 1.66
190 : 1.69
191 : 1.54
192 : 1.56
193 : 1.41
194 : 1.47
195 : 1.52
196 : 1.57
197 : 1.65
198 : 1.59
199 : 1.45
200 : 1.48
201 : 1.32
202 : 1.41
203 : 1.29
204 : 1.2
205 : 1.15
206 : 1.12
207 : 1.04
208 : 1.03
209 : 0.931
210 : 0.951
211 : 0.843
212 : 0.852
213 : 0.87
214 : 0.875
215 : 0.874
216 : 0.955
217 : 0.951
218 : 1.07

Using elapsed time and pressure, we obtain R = 1.04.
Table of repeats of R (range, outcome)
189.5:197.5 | 1.69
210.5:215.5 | 0.875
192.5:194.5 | 1.47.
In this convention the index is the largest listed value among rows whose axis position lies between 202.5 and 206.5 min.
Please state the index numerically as 1.29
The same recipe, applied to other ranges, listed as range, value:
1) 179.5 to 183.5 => 1.73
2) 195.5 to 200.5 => 1.65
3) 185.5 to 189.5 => 1.67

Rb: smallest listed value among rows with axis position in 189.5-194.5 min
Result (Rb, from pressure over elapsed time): 1.41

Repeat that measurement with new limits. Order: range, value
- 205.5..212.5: 0.843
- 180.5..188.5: 1.52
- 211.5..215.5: 0.852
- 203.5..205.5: 1.15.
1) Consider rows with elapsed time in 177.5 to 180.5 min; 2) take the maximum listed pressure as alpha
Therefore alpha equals 1.68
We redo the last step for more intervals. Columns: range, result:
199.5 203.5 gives 1.48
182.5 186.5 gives 1.62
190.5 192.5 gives 1.56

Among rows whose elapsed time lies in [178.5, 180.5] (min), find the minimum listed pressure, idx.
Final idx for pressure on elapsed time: 1.58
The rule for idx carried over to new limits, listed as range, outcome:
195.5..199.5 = 1.45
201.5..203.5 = 1.29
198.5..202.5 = 1.32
